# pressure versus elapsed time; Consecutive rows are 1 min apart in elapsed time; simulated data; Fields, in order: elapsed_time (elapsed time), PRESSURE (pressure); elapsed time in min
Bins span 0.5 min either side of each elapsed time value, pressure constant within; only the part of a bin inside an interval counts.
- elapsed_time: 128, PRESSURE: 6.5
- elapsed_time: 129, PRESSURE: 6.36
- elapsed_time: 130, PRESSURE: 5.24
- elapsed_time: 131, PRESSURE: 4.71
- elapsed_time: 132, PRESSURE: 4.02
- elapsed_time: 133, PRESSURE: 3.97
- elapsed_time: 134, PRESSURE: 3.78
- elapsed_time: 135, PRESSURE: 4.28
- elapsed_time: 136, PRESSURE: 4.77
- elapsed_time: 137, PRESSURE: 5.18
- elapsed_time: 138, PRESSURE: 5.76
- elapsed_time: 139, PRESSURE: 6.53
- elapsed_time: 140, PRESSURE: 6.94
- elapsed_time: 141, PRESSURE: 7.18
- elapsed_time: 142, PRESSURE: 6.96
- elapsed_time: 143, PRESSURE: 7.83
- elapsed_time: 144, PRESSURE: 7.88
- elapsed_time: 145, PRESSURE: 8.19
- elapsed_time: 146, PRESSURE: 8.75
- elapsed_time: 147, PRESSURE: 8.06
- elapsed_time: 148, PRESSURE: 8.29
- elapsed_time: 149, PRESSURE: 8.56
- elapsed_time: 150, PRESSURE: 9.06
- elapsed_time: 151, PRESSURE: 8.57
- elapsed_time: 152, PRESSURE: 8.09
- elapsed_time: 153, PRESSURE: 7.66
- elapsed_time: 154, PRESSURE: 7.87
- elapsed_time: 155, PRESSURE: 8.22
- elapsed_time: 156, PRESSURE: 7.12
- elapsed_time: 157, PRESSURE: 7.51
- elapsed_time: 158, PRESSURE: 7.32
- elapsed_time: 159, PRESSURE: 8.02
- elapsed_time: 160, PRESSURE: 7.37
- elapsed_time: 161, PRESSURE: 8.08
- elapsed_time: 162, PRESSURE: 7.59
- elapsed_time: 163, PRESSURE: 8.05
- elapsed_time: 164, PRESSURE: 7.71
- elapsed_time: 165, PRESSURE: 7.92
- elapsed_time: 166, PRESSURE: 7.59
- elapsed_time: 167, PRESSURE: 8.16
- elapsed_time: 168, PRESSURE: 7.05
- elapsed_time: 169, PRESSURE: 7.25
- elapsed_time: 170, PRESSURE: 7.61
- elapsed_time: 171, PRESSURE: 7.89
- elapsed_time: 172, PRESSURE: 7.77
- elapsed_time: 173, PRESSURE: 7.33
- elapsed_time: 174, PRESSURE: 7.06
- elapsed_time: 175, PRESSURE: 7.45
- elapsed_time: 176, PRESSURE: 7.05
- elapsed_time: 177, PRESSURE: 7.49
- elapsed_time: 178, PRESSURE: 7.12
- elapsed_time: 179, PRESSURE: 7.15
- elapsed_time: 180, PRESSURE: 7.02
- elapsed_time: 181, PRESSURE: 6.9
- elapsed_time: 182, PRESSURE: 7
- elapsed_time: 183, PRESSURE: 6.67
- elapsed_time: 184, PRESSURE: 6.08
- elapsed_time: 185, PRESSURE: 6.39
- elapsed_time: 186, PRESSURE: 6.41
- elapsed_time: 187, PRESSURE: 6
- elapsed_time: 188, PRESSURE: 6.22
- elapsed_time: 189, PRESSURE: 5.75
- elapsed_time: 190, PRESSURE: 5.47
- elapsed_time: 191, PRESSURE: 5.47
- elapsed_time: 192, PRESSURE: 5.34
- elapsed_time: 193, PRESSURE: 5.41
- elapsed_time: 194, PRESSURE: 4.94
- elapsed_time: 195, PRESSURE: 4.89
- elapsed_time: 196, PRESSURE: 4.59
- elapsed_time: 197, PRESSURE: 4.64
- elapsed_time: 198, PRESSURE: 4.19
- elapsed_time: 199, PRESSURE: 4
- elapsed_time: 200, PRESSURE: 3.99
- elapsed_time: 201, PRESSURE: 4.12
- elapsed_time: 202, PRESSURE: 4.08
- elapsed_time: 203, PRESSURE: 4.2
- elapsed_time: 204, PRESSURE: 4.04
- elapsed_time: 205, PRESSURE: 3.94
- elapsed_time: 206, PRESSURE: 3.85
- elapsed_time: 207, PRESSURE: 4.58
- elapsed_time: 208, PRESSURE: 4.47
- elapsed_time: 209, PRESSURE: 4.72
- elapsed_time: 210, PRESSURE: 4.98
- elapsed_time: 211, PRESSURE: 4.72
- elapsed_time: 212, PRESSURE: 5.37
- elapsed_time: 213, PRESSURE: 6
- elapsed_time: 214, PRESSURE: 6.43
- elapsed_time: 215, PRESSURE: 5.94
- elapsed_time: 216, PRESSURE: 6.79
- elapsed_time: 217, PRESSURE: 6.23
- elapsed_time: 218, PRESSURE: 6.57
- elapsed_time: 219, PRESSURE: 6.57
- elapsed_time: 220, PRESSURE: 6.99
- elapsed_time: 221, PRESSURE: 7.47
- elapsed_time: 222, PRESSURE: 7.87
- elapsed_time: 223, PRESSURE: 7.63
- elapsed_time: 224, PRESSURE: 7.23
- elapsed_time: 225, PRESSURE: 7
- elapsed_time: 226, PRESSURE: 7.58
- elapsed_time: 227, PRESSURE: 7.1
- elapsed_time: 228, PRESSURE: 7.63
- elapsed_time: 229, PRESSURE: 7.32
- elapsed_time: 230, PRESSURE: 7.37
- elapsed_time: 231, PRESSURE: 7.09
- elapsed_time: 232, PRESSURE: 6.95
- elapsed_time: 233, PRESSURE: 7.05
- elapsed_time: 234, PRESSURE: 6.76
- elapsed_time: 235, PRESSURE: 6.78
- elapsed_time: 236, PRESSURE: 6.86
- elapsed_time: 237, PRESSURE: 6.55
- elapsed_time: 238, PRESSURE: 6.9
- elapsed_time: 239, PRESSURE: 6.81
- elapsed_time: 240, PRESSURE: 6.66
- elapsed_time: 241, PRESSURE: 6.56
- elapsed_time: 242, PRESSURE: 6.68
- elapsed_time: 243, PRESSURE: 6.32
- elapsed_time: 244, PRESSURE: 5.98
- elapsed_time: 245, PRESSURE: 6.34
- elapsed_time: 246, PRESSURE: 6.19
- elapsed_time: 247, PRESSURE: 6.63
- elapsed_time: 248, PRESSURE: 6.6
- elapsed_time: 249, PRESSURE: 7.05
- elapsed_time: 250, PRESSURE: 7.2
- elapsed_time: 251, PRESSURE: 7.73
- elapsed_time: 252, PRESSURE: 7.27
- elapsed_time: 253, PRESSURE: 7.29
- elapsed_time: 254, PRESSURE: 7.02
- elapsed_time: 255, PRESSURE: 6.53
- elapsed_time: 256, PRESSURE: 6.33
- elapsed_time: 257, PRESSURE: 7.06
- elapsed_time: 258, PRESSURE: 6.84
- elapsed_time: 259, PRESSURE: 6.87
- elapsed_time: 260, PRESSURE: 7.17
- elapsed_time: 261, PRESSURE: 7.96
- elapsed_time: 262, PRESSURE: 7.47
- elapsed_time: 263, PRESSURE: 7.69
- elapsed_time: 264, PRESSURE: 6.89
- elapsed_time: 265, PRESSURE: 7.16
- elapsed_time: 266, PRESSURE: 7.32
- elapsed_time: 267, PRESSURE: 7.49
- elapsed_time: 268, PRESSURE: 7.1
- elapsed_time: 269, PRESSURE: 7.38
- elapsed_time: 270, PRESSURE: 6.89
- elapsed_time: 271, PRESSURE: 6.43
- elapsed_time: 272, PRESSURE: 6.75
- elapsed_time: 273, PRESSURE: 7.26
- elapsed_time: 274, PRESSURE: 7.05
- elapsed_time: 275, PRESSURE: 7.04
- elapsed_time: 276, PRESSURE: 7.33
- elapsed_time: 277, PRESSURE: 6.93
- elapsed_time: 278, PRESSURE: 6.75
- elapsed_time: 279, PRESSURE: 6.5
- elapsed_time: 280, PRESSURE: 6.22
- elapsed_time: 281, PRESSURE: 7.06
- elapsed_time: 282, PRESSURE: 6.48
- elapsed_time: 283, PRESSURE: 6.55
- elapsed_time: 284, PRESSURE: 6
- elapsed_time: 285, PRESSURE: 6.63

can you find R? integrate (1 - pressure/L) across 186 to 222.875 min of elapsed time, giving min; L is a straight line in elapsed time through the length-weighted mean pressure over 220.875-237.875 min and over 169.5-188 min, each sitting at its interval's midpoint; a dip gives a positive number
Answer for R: 9.1 min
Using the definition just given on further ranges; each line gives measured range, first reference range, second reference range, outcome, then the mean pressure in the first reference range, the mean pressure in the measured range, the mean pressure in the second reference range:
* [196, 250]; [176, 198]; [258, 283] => 3.4 min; 6.03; 6.08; 7.04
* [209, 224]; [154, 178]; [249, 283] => 1.9 min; 7.59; 6.37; 7.04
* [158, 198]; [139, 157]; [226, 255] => 4.5 min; 7.9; 6.74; 6.89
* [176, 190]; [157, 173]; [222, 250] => 1.6 min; 7.67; 6.6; 6.9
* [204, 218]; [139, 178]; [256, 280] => 4.1 min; 7.73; 5.24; 7.07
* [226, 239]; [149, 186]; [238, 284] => 0.1 min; 7.5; 7.04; 6.9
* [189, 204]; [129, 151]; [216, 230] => 4.9 min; 6.52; 4.68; 7.16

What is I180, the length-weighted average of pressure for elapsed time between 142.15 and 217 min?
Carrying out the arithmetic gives 6.53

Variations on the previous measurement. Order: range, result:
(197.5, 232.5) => 5.86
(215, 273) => 6.98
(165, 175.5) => 7.54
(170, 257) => 6.28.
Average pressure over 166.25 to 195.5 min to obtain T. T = 6.64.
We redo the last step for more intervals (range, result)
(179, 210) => 5.21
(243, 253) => 6.78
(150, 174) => 7.74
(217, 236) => 7.13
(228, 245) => 6.8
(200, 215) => 4.7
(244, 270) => 7.04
